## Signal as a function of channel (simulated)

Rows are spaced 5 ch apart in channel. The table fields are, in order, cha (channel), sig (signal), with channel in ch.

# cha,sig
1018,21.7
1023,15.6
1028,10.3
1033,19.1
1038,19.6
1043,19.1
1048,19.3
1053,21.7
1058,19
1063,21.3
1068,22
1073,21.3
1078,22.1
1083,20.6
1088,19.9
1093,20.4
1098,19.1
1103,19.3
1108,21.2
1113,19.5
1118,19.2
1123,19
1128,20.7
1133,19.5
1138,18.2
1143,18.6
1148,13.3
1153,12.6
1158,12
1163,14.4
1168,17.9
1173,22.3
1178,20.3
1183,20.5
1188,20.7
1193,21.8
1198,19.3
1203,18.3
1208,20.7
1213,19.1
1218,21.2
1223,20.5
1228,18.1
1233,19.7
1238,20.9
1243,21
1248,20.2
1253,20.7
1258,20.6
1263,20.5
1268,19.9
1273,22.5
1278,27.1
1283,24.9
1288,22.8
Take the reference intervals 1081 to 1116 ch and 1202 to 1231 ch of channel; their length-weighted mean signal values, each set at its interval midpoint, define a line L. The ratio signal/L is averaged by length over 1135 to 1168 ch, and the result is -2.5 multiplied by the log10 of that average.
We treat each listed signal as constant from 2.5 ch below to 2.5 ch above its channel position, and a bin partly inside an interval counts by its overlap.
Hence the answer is 0.29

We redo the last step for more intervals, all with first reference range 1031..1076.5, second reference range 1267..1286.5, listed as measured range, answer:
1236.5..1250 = 0.129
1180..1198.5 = 0.088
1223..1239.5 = 0.178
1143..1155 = 0.471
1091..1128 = 0.078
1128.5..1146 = 0.151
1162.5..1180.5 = 0.157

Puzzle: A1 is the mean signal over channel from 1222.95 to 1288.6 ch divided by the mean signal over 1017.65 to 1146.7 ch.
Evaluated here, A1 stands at 1.1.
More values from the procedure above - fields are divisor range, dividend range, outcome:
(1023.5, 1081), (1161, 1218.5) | 1.02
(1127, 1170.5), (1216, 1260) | 1.25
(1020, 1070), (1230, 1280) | 1.13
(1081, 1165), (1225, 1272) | 1.12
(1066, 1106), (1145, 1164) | 0.64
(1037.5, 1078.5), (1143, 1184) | 0.81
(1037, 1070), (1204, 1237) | 0.98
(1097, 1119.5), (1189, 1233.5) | 1.01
